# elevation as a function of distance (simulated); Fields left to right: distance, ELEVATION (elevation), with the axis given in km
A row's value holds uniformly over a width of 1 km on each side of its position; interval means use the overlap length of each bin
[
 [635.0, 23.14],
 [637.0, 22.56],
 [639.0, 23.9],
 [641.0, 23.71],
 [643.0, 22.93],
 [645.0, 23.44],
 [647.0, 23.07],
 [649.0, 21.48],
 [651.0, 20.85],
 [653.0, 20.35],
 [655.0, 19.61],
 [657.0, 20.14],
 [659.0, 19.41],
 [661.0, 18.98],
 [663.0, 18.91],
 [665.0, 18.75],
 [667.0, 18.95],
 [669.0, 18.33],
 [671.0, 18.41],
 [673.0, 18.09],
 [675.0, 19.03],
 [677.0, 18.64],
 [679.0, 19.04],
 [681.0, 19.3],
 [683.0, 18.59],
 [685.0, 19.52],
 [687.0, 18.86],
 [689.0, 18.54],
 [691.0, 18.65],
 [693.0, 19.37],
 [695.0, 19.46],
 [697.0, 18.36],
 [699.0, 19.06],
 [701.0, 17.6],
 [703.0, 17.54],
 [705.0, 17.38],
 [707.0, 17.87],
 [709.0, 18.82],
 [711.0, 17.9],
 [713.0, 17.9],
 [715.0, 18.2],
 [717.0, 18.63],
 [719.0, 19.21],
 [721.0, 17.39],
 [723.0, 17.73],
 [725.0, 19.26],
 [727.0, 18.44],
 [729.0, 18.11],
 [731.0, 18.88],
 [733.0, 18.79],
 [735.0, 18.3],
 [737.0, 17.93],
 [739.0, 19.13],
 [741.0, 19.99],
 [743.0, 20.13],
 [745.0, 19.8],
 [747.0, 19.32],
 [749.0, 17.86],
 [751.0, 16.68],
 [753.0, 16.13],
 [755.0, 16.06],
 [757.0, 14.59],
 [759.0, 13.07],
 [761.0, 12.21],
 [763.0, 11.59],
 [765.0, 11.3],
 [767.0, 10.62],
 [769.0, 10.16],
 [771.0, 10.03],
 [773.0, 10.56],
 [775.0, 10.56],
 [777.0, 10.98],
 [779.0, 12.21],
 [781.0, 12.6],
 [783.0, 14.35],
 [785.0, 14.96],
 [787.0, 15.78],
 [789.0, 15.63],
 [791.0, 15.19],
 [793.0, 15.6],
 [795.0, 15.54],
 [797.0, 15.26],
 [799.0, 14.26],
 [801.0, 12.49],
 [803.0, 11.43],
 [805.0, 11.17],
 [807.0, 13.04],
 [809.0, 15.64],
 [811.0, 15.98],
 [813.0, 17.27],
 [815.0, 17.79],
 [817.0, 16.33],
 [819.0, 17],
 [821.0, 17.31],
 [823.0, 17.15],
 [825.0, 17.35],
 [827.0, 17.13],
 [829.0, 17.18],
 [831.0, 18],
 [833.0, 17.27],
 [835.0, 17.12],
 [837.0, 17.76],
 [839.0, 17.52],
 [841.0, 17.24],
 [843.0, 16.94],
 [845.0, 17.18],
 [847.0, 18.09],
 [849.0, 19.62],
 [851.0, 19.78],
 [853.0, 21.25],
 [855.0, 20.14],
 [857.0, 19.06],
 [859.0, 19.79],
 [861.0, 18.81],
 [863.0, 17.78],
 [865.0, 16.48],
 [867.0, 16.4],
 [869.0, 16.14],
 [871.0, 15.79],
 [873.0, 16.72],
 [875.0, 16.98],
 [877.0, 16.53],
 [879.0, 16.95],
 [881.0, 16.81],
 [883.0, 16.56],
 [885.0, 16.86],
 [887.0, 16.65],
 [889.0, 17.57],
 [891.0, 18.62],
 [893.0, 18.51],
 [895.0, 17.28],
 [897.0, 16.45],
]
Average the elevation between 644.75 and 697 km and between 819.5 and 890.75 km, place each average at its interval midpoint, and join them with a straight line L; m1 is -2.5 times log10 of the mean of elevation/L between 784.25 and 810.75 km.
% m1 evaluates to 0.26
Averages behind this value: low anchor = 19.5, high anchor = 17.6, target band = 14.3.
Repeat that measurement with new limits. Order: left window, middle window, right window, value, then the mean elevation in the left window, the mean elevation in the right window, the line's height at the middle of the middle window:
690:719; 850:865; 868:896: -0.13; 18.4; 17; 17.2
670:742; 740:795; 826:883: 0.26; 18.6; 17.7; 18.2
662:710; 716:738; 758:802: -0.14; 18.6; 13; 16.2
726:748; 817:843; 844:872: 0.07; 19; 18.3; 18.5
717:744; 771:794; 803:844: 0.29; 18.7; 16.5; 17.5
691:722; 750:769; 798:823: 0.24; 18.3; 15.1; 16.7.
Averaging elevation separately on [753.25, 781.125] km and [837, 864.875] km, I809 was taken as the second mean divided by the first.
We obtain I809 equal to 1.55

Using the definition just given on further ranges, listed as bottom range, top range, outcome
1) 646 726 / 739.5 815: 0.76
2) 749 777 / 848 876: 1.43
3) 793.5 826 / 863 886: 1.08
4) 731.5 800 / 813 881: 1.18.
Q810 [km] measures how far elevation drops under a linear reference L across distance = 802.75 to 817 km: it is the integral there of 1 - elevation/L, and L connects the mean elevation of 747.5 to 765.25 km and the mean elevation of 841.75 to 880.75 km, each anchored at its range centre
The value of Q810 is 1.2 km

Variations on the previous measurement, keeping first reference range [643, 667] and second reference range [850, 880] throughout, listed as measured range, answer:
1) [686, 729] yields 3.2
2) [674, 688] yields 0.8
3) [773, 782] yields 3.6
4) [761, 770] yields 3.8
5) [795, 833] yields 5.8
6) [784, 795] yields 2.0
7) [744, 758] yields 1.5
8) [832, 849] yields 0.6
